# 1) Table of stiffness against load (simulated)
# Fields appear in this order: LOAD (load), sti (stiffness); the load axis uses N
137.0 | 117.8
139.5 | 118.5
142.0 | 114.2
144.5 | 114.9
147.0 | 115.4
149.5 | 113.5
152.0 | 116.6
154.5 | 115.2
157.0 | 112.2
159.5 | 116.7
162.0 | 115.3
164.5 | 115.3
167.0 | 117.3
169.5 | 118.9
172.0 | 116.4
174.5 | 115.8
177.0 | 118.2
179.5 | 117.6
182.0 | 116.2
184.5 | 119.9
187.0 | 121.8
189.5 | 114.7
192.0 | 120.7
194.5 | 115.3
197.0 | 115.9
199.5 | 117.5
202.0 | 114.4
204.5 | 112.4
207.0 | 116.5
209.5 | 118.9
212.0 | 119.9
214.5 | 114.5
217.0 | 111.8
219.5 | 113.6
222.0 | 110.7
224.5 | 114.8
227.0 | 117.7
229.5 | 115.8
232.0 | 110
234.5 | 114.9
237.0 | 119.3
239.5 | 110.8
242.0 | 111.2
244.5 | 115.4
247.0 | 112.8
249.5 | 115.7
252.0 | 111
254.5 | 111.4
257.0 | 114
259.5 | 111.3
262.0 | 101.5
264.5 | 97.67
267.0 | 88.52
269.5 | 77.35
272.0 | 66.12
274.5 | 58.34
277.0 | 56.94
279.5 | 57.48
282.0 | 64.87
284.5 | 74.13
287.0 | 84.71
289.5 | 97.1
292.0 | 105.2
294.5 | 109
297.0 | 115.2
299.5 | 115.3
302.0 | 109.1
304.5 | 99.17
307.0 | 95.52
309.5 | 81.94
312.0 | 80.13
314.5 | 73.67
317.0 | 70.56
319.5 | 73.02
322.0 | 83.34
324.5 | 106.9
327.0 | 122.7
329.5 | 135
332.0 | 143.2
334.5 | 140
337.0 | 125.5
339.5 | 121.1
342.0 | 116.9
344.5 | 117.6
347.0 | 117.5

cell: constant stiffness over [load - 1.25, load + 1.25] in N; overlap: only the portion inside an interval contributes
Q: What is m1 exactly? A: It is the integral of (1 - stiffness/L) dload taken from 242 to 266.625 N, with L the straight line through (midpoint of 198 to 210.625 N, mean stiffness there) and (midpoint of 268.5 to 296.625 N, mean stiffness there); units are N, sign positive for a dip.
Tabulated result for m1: -4.6 N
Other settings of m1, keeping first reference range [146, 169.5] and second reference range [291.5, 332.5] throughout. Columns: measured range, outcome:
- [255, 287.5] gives 7.1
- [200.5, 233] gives -1.5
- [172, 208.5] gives -1.5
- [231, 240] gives -0.5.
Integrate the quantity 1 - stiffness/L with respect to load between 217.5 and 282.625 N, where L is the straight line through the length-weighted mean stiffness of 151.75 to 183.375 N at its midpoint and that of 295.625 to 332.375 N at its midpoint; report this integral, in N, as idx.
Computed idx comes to 4.03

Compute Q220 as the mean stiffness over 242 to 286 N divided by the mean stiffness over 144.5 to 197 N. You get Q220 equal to 0.8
